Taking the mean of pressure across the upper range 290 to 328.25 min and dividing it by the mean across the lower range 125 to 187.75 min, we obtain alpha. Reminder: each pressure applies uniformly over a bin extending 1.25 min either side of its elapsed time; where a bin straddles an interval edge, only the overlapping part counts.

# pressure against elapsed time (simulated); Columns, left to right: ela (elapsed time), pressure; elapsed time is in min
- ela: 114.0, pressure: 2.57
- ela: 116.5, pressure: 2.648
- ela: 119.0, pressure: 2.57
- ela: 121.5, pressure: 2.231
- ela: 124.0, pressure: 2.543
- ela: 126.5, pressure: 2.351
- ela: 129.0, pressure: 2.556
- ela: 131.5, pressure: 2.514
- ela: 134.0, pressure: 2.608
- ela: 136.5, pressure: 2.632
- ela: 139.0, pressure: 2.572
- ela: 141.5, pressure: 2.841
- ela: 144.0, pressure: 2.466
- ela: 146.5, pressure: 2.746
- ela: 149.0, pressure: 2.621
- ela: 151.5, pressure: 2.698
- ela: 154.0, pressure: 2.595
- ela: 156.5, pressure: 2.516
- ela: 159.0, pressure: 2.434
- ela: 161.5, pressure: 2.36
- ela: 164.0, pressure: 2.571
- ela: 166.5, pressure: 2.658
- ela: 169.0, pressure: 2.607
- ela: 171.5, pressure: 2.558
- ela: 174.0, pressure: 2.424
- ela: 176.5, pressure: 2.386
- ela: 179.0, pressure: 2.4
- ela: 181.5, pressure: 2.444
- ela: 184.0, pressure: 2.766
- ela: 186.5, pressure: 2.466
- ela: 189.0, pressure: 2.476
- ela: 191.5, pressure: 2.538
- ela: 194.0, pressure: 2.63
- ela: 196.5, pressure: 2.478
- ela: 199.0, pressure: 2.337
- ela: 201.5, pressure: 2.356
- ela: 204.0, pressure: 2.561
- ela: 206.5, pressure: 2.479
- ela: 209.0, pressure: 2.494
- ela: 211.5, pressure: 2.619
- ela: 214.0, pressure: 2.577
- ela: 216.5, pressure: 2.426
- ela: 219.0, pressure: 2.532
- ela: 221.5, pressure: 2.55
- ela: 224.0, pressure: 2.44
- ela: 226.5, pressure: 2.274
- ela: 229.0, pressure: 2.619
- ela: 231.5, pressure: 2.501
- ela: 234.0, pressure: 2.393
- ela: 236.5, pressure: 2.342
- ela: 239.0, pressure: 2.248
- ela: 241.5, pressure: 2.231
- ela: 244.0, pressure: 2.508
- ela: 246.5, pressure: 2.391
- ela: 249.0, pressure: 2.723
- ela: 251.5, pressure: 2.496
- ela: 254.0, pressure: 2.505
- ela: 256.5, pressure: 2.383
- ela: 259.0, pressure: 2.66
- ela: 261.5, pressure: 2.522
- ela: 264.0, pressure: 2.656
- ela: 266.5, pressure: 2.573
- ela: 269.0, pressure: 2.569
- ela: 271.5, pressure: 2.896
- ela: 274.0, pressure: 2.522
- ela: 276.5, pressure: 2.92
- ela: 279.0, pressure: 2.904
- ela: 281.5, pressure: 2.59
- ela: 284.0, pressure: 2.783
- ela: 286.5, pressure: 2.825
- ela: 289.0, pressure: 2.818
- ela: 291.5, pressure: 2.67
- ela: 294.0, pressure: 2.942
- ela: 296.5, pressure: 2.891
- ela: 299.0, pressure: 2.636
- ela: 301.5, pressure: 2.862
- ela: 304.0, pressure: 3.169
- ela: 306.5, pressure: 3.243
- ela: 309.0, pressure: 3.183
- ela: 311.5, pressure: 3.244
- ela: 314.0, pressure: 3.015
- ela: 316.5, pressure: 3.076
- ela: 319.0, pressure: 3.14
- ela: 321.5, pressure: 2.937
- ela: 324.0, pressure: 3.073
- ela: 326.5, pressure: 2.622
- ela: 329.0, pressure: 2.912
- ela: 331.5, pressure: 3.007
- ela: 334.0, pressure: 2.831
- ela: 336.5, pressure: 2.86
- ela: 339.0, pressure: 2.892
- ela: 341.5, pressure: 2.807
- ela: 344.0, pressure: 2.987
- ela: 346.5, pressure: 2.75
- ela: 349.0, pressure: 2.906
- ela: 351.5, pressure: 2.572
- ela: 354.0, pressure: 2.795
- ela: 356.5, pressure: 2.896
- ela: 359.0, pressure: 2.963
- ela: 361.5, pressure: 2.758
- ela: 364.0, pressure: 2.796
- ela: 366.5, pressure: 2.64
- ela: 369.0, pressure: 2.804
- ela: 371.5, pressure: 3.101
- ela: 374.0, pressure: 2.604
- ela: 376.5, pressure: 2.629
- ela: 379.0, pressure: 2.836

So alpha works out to 1.2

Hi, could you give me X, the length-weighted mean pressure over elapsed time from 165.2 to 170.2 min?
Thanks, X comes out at 2.63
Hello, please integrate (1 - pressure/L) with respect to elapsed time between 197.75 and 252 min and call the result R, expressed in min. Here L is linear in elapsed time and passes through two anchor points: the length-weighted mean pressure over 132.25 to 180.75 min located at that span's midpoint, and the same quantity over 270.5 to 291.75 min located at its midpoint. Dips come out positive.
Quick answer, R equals 4.43 min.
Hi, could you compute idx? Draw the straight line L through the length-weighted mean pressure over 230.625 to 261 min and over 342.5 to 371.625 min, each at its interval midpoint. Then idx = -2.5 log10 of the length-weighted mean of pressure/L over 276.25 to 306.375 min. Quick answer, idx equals -0.098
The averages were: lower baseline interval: 2.45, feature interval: 2.85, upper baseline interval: 2.82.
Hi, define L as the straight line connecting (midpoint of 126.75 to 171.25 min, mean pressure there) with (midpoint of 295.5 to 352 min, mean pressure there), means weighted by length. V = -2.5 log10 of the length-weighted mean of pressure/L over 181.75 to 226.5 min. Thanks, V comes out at 0.08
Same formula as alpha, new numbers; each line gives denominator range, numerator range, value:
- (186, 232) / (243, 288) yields 1.06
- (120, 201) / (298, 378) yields 1.15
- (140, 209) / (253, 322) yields 1.12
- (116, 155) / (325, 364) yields 1.10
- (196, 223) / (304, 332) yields 1.22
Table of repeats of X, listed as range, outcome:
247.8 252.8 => 2.61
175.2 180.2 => 2.39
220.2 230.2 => 2.47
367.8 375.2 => 2.84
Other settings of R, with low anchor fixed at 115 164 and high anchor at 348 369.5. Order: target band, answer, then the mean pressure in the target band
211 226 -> 0.7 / 2.51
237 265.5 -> 2.1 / 2.48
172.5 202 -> 1.4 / 2.48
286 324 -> -3.5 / 2.98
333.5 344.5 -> -0.4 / 2.87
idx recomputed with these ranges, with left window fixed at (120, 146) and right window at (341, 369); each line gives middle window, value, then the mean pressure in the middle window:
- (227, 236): 0.08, 2.47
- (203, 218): 0.04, 2.53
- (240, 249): 0.11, 2.42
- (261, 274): 0.03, 2.64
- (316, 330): -0.07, 2.95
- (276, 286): -0.03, 2.79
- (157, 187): 0.03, 2.51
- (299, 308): -0.11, 3.03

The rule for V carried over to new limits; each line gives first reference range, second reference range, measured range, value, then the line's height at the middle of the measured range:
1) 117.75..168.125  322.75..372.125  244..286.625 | 0.039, 2.73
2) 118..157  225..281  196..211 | 0.040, 2.55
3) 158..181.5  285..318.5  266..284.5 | 0.058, 2.87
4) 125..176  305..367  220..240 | 0.123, 2.72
